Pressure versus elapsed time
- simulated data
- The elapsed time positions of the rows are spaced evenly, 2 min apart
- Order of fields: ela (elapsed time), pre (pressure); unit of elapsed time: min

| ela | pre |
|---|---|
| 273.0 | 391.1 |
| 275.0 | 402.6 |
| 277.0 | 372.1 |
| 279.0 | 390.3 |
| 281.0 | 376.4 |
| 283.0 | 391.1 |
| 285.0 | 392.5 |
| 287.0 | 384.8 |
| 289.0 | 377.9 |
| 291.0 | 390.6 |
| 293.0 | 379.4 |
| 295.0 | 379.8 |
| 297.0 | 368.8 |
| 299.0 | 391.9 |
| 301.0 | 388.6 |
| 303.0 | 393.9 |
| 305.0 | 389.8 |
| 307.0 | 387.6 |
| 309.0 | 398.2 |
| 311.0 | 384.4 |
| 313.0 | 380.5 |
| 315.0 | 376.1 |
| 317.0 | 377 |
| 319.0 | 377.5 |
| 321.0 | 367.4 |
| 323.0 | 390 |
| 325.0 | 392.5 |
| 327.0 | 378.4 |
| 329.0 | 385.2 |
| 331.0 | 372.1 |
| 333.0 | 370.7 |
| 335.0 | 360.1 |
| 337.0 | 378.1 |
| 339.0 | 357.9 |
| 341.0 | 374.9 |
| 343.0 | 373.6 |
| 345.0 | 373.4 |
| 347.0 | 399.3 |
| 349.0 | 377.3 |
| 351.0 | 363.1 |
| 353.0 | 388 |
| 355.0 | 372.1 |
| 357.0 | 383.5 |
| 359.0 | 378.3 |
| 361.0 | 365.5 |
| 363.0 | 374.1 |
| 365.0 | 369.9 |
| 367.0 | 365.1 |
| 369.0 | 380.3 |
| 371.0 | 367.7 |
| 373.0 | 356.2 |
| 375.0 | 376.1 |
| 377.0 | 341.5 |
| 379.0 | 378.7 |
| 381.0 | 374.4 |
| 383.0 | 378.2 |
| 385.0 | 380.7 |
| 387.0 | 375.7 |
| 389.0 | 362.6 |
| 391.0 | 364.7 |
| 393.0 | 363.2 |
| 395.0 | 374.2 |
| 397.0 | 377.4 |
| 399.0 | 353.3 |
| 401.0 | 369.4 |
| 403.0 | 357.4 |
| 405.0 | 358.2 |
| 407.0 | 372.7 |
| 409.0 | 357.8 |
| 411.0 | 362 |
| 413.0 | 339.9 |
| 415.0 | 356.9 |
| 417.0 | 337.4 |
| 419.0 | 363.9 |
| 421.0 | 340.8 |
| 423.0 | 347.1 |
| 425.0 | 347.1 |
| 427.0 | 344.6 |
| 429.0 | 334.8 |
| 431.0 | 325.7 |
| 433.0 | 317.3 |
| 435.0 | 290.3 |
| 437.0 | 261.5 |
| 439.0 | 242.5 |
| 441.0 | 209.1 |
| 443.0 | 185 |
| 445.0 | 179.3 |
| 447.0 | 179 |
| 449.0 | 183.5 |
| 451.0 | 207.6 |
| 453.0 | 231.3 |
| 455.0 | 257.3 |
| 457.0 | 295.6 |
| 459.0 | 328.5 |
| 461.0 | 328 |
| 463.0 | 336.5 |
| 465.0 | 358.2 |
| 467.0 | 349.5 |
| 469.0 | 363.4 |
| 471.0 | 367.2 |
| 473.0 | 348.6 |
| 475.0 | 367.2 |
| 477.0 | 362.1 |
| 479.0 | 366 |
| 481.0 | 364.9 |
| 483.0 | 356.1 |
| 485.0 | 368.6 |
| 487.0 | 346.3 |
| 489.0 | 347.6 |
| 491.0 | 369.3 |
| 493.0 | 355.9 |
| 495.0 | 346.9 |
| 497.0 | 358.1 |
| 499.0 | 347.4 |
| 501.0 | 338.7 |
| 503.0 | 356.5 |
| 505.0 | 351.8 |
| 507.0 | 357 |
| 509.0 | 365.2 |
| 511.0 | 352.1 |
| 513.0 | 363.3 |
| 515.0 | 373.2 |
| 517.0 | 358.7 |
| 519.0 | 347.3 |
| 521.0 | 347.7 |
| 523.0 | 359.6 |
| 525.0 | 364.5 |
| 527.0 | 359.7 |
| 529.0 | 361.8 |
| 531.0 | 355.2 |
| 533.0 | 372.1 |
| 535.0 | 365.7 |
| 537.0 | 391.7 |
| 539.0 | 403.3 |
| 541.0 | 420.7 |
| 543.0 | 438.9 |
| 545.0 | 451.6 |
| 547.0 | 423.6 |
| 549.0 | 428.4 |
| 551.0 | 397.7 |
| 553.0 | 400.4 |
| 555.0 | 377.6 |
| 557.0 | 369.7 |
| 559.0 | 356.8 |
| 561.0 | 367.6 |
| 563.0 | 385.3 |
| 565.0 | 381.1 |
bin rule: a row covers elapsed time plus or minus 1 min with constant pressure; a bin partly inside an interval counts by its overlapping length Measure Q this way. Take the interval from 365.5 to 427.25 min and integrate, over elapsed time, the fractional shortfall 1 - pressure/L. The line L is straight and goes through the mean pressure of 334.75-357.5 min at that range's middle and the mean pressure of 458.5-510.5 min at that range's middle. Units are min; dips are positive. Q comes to 0.9 min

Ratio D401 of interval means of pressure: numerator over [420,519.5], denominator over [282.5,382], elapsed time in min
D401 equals 0.85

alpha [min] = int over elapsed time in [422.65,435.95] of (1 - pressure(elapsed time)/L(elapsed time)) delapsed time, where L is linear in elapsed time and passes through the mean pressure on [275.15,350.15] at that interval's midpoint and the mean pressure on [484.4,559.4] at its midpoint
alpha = 1.7 min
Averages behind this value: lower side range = 381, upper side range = 373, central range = 329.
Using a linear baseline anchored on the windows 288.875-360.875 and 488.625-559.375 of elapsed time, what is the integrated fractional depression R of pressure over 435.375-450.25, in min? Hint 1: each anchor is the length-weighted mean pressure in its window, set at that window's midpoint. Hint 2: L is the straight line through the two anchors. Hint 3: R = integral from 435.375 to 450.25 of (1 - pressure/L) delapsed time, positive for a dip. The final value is 6.6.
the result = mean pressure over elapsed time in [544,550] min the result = 435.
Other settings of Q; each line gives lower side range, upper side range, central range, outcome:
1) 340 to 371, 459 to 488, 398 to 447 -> 6.49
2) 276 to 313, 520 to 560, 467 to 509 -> 3.25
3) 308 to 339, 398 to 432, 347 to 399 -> -1.15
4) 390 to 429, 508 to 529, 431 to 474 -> 9.56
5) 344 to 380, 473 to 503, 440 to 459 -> 7.42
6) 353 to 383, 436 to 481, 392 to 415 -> -1.59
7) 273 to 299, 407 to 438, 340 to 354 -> -0.60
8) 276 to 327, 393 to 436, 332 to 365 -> -0.43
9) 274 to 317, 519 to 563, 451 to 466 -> 3.38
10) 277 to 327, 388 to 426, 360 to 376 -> -0.07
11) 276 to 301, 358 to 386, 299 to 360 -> -0.47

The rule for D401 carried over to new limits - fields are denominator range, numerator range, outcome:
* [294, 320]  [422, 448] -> 0.71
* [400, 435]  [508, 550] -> 1.10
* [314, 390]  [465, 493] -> 0.96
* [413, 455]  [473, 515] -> 1.28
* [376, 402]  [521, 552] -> 1.06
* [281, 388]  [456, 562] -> 0.97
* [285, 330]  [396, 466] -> 0.80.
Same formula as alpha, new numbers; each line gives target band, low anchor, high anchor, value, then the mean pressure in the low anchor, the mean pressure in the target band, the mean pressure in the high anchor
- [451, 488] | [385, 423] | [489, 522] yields 2.28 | 361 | 335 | 355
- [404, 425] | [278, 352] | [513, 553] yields 1.62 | 381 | 353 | 385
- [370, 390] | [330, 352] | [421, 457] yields -2.41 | 373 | 369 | 265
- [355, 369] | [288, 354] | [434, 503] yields -0.50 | 380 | 373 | 309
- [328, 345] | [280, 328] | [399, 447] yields -0.30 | 384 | 372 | 315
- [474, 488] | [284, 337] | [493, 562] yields 0.53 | 382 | 362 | 374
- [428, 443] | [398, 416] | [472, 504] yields 3.41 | 359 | 276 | 356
